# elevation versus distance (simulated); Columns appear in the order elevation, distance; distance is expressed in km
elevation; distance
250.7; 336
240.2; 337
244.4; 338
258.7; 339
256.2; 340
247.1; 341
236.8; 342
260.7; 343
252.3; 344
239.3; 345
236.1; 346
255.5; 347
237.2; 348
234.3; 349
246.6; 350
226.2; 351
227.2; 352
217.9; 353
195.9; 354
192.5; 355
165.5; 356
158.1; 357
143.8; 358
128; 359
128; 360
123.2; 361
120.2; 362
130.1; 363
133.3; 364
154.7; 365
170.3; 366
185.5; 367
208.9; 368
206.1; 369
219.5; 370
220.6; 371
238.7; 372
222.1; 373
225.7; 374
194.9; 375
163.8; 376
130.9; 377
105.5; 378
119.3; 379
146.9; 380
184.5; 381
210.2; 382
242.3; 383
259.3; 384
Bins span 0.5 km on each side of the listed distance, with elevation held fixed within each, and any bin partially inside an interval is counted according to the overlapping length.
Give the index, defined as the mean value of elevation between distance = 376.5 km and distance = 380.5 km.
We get 126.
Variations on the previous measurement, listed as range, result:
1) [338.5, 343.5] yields 252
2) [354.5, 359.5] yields 158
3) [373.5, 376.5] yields 195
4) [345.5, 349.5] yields 241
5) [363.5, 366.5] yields 153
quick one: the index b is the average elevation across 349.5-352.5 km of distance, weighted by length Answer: 233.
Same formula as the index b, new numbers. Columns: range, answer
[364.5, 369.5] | 185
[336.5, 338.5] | 242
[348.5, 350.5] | 240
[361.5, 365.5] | 135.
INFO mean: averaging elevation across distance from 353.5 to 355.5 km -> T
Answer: 194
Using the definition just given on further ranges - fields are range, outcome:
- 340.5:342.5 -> 242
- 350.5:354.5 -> 217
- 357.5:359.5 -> 136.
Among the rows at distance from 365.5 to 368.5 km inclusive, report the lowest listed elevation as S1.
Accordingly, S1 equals 170.3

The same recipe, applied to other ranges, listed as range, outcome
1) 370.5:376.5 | 163.8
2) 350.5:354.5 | 195.9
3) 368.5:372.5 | 206.1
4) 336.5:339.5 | 240.2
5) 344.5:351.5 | 226.2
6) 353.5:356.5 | 165.5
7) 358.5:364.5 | 120.2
